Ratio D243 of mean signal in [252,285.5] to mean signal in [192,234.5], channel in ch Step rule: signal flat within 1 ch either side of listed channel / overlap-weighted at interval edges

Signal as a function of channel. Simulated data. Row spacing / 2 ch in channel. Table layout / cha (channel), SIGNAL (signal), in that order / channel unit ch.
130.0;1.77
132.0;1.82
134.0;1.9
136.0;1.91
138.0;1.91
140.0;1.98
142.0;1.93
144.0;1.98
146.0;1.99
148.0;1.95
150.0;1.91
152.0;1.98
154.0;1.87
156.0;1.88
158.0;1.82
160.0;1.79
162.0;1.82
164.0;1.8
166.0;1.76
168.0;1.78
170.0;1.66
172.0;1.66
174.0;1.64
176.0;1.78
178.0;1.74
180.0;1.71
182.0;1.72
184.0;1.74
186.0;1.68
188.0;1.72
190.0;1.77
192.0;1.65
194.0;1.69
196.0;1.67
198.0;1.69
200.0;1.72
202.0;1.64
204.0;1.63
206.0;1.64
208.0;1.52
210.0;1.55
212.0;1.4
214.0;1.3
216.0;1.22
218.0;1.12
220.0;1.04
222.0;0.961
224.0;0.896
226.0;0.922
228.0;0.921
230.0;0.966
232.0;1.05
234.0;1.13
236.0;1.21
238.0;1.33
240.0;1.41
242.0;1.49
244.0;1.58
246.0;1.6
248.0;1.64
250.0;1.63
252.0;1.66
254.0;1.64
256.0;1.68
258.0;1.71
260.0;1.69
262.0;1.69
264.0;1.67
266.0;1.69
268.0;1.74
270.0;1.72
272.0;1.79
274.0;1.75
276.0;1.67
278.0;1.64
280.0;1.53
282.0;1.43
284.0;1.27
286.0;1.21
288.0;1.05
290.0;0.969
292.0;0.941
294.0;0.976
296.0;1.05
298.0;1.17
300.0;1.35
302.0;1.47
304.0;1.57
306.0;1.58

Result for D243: 1.23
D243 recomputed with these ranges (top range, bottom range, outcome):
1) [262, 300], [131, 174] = 0.76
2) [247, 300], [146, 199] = 0.84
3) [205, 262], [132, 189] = 0.75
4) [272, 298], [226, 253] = 0.97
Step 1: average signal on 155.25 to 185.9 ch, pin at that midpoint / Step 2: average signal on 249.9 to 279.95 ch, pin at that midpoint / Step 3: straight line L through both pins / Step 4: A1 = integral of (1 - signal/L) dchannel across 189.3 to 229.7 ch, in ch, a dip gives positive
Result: 7.9 ch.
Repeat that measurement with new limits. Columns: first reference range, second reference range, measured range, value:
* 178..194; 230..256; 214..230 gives 5.3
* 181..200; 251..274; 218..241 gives 8.4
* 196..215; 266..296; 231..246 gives 1.6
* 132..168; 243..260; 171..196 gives 1.4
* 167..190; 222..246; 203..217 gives -0.5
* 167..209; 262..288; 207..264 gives 9.2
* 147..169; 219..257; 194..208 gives -0.9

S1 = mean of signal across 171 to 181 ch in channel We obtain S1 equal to 1.71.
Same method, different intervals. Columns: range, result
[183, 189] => 1.71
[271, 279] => 1.71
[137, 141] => 1.94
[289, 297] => 0.984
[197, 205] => 1.67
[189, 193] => 1.71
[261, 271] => 1.7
